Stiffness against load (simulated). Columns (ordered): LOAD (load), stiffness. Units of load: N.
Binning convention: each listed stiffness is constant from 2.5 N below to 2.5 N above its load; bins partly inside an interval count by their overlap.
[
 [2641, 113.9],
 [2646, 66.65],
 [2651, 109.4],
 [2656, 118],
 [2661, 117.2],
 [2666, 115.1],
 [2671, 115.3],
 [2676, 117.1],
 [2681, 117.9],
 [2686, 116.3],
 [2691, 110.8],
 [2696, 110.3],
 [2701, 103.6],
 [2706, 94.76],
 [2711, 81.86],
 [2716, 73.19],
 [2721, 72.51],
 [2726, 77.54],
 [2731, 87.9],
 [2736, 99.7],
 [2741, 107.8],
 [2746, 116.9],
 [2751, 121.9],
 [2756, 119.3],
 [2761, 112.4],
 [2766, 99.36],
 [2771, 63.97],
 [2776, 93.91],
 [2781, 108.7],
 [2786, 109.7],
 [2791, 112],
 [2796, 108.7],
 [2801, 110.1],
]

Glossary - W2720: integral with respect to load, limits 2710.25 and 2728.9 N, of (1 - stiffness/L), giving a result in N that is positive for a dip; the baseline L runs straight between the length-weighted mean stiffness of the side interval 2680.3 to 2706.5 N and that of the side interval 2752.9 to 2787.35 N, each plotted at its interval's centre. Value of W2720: 5.4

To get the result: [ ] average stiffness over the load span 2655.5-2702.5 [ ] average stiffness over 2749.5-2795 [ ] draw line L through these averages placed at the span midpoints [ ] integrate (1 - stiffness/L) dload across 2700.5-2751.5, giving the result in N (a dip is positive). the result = 7.6 N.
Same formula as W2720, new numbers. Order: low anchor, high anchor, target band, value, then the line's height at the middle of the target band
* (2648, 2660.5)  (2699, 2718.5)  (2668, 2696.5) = -4.3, 99.8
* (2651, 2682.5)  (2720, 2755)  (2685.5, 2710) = 0.9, 109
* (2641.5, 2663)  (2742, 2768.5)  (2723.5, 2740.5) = 3.2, 111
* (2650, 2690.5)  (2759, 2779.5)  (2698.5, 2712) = 1.6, 108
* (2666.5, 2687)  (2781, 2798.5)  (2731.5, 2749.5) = 1.0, 113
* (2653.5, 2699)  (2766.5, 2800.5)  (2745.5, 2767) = -2.2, 104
